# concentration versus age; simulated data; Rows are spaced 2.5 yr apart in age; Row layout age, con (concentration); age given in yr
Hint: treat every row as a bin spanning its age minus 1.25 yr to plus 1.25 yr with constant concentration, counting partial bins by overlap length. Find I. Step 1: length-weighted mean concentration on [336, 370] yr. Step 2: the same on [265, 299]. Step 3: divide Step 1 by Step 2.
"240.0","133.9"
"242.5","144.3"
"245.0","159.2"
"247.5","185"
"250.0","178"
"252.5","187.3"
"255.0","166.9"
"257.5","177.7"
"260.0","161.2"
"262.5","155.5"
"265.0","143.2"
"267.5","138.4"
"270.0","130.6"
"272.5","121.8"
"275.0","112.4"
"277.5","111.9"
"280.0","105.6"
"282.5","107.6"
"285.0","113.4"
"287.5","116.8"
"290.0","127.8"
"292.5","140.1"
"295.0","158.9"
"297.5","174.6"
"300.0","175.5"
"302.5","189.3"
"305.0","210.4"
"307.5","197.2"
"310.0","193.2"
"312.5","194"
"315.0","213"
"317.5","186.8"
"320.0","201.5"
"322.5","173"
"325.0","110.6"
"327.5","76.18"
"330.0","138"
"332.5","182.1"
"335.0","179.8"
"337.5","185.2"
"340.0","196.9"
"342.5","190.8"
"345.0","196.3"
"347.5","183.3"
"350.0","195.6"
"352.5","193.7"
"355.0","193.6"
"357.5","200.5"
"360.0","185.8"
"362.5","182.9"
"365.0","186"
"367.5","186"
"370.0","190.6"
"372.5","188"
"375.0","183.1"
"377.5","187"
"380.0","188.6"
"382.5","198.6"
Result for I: 1.48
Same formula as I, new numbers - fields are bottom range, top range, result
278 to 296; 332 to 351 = 1.53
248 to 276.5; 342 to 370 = 1.25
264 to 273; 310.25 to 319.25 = 1.47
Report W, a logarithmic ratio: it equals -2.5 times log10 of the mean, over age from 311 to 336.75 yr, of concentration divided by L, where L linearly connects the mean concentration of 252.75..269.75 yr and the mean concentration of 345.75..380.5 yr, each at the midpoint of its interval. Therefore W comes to 0.07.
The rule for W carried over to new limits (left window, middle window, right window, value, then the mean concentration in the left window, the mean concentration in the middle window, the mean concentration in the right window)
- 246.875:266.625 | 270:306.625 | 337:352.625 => 0.25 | 168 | 141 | 192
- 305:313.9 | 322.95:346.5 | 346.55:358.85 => 0.20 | 197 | 162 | 194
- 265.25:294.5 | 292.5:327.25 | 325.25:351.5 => -0.22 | 122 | 178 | 170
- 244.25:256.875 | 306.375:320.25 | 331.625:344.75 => -0.07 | 176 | 197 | 188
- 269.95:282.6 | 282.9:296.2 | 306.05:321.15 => 0.12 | 114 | 130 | 198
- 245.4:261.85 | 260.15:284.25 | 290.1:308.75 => 0.35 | 174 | 127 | 175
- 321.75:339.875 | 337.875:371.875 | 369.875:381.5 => -0.12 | 152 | 191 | 187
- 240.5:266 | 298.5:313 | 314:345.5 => -0.14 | 165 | 193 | 171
